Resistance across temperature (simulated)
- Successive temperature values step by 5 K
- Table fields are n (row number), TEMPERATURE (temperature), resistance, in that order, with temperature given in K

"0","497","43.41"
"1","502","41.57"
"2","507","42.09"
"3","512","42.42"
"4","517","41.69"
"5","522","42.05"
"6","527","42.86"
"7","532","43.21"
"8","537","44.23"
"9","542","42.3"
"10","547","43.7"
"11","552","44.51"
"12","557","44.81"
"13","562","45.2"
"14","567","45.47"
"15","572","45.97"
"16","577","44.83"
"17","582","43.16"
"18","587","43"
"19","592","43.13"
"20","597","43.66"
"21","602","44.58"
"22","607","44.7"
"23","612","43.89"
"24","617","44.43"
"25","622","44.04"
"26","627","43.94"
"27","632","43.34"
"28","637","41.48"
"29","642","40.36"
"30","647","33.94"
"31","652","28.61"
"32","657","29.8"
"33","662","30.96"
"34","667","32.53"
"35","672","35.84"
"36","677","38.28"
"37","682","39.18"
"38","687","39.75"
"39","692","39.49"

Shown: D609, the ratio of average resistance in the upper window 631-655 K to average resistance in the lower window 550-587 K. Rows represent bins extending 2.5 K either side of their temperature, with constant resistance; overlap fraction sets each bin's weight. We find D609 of 0.8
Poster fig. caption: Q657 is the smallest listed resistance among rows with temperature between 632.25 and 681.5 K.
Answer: 28.61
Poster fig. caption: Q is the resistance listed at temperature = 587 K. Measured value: 43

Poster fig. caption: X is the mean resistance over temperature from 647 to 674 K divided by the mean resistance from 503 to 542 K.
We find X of 0.74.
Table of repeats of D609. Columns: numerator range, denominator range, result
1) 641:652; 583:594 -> 0.81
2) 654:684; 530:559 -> 0.78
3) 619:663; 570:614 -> 0.85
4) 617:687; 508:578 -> 0.86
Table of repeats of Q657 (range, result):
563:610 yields 43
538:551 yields 42.3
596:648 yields 33.94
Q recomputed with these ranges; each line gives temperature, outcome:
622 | 44.04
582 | 43.16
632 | 43.34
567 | 45.47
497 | 43.41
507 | 42.09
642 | 40.36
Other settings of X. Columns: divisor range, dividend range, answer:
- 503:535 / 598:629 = 1.04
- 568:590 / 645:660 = 0.69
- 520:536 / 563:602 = 1.03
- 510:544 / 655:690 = 0.83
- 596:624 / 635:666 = 0.77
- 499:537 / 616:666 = 0.89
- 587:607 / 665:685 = 0.84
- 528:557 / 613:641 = 0.99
